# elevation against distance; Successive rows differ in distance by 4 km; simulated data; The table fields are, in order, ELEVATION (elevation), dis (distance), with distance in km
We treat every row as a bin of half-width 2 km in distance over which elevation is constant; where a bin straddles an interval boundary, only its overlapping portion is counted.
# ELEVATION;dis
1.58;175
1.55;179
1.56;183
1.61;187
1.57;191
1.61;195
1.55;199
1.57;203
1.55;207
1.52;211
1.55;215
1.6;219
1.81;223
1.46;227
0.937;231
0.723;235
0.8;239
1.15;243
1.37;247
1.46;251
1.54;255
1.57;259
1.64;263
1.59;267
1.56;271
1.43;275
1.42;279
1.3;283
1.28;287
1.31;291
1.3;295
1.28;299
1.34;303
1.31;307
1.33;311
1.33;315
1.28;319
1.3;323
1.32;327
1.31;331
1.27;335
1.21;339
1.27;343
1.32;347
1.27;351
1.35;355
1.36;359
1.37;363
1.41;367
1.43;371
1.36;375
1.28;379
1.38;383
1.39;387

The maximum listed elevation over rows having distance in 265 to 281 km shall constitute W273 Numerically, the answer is 1.59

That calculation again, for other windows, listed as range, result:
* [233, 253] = 1.46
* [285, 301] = 1.31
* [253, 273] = 1.64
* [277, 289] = 1.42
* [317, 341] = 1.32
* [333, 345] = 1.27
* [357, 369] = 1.41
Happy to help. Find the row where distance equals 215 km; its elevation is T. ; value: 1.55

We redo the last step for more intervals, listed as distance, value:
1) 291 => 1.31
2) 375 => 1.36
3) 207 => 1.55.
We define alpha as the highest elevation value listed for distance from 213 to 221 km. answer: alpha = 1.6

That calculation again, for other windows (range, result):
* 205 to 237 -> 1.81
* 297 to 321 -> 1.34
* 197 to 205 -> 1.57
